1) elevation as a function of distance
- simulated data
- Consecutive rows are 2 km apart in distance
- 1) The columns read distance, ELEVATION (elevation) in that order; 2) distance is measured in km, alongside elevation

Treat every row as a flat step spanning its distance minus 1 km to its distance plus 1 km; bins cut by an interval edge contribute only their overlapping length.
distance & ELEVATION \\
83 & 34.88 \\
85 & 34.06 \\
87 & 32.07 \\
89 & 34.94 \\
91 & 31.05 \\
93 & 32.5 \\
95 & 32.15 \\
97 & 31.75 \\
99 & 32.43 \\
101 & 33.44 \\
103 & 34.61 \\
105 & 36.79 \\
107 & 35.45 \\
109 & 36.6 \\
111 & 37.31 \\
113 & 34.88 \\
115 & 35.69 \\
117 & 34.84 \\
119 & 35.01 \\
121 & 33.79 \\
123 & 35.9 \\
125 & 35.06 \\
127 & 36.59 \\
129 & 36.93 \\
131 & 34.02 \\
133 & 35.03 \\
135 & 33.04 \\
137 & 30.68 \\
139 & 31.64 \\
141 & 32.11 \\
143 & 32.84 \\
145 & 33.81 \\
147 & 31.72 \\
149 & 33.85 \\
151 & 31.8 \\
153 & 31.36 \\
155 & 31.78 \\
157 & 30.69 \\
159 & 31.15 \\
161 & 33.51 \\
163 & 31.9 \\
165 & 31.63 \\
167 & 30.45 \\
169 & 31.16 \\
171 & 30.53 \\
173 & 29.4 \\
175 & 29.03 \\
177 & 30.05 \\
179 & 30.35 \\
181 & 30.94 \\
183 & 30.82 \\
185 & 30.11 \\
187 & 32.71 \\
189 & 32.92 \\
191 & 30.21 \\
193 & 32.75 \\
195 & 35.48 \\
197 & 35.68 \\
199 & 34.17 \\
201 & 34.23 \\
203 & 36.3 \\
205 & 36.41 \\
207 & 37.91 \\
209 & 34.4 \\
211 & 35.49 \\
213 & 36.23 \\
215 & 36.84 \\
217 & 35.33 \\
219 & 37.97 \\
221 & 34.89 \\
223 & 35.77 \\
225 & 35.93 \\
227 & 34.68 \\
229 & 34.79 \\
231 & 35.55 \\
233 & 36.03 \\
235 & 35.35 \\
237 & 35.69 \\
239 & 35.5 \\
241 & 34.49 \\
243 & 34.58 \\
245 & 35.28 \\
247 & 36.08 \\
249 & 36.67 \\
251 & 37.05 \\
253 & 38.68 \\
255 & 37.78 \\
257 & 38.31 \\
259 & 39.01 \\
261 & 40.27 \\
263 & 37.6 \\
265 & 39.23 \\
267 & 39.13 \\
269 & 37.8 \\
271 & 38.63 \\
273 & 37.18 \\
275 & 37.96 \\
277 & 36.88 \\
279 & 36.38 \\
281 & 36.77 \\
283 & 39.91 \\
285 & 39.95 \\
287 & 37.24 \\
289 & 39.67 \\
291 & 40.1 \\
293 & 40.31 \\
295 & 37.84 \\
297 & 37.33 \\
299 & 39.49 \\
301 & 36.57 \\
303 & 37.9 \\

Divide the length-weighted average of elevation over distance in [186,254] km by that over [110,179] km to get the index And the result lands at 1.08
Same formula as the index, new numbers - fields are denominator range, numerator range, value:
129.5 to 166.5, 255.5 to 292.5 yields 1.19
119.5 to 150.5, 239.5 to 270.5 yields 1.11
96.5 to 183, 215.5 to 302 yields 1.13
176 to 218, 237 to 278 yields 1.11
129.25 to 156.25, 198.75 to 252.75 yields 1.09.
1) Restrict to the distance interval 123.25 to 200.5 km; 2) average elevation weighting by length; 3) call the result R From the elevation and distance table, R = 32.4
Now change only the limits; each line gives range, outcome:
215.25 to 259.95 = 36.2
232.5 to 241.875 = 35.4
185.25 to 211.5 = 34.4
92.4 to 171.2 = 33.4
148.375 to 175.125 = 31.3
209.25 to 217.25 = 35.9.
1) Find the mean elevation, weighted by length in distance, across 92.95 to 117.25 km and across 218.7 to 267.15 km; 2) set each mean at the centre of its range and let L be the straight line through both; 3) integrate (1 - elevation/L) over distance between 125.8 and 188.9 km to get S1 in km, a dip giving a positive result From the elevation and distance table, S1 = 5.91 km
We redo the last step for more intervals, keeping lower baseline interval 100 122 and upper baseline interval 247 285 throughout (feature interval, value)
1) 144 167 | 2.6 km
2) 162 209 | 5.4 km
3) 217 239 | 1.0 km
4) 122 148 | 1.4 km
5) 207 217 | 0.3 km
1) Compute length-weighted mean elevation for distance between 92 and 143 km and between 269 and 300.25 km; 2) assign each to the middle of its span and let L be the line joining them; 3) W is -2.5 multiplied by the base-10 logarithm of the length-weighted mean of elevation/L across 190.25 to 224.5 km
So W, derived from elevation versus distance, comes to 0.03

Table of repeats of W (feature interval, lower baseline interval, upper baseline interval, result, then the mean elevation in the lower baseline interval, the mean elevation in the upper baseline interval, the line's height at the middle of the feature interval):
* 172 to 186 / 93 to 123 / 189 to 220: 0.17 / 34.6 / 35.2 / 35.1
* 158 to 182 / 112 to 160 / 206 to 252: 0.12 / 33.5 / 35.8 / 34.3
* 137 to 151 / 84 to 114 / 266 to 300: 0.08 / 34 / 38.4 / 35.1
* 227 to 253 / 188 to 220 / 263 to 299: 0.03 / 35.1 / 38.4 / 36.7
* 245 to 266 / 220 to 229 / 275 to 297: -0.03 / 35.3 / 38.4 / 36.9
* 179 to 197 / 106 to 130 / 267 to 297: 0.15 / 35.7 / 38.3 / 36.8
